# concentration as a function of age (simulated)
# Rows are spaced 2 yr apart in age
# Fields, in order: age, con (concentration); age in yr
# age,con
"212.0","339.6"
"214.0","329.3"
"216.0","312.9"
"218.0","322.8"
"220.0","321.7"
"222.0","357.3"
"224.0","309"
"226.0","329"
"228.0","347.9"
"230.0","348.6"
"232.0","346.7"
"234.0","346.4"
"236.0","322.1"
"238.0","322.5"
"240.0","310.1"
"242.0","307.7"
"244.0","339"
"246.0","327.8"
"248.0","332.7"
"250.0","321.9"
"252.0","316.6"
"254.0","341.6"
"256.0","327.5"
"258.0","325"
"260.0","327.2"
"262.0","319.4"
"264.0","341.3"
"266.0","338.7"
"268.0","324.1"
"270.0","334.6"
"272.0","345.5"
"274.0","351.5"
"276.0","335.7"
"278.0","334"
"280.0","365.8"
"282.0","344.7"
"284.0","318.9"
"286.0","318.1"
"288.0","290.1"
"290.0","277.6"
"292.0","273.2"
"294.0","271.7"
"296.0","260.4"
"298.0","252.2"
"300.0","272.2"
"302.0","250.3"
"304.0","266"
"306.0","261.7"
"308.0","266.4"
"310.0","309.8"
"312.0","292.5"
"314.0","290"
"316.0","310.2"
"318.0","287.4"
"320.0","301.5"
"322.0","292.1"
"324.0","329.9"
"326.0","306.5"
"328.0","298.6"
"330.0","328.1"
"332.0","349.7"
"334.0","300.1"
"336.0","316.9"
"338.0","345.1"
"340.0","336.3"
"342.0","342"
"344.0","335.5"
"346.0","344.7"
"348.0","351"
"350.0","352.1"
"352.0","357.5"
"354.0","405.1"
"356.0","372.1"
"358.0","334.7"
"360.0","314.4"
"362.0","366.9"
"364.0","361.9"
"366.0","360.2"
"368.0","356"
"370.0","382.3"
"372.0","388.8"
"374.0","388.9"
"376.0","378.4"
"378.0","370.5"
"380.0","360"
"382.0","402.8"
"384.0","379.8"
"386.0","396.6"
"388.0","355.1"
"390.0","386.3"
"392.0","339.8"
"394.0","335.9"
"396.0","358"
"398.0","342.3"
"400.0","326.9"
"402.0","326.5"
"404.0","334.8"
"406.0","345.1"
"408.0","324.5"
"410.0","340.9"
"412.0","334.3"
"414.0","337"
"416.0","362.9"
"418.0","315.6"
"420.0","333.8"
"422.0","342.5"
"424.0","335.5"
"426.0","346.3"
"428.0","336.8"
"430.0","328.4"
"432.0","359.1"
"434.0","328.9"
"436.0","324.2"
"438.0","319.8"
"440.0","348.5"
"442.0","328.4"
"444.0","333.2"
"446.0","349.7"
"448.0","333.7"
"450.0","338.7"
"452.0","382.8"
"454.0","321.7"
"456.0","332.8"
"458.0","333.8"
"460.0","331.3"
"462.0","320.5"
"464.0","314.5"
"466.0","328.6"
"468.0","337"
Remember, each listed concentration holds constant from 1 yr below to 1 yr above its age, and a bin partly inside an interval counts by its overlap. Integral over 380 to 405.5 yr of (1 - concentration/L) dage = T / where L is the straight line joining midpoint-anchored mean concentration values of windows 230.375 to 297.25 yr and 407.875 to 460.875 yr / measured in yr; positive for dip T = -1.76 yr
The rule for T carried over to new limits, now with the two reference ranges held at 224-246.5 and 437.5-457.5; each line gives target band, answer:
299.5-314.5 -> 2.6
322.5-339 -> 0.7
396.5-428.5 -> 0.1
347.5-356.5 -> -0.9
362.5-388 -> -3.0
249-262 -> 0.2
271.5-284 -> -0.4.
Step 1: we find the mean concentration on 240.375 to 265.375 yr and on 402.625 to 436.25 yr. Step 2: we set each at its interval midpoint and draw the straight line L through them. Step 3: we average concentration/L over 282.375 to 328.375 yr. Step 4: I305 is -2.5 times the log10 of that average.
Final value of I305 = 0.15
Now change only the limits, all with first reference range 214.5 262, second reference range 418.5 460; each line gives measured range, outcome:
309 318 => 0.11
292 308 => 0.25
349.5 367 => -0.08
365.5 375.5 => -0.13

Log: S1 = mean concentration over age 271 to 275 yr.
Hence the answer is 348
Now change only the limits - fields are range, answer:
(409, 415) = 337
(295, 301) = 262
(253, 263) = 328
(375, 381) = 370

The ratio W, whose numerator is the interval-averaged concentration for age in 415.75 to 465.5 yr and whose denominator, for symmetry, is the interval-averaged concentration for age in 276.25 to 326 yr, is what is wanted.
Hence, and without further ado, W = 1.14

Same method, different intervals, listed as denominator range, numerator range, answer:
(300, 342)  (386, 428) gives 1.13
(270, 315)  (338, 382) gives 1.21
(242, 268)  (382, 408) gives 1.07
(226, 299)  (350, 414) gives 1.11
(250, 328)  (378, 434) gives 1.13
